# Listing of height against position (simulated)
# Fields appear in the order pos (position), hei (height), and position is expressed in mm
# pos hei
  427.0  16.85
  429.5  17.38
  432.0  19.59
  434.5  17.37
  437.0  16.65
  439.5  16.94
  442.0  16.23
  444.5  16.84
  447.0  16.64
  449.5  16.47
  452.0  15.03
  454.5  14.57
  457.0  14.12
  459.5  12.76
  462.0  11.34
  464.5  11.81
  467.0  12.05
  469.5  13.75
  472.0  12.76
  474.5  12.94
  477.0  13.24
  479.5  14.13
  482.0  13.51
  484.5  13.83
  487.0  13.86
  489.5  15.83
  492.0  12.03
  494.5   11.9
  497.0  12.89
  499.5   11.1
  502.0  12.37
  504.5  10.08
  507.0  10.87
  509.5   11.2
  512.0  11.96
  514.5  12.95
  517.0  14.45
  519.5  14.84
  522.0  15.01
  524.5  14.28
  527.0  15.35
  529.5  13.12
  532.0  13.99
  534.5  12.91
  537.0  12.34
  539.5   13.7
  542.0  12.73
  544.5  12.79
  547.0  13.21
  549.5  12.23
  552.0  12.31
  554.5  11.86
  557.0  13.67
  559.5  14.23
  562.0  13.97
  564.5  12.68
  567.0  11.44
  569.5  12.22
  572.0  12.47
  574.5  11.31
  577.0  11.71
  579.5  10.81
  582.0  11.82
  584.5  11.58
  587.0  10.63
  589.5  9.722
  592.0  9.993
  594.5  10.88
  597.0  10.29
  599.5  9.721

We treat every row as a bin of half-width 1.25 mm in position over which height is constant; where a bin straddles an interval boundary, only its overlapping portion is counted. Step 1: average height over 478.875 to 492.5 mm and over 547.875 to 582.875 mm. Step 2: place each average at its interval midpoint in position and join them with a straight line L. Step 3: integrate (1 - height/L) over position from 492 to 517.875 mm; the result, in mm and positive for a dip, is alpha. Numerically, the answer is 3.1 mm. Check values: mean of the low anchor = 14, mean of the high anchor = 12.4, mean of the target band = 11.9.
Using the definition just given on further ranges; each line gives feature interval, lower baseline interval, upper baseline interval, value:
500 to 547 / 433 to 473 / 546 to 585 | 0.7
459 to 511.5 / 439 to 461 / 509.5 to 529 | 7.4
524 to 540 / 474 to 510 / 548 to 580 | -1.4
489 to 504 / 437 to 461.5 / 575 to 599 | 1.6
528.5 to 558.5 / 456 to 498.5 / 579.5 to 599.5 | -3.3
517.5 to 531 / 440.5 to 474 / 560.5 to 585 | -1.6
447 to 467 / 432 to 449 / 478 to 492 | 2.7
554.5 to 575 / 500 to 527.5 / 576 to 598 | -2.3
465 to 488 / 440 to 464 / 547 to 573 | 1.7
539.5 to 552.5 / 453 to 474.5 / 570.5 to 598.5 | -1.3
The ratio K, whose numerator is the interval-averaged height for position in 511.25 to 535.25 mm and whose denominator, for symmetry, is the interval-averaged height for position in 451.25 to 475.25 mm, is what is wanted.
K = 1.07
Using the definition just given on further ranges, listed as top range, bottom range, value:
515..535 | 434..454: 0.87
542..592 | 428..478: 0.81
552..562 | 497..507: 1.16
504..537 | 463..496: 1.00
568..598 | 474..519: 0.87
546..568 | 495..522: 1.04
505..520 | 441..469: 0.87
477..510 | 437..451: 0.76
